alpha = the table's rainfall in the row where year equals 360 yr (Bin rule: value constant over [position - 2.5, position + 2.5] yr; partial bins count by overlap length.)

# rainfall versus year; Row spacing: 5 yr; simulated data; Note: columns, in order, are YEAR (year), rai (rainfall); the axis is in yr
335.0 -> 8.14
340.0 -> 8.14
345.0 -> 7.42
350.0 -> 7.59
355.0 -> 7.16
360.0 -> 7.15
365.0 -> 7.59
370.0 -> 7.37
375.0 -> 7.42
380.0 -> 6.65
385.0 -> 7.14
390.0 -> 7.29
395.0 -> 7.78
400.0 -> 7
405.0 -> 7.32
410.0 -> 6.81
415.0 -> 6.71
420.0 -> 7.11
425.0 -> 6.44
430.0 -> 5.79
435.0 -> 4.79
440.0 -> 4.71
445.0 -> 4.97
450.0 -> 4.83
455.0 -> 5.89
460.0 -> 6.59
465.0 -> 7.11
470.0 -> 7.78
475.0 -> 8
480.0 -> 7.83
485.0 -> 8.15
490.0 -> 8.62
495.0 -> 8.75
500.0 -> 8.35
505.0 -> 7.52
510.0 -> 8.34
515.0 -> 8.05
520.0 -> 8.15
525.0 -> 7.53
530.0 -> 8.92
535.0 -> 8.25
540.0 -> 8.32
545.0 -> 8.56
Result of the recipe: 7.15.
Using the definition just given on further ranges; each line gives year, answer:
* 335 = 8.14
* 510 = 8.34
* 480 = 7.83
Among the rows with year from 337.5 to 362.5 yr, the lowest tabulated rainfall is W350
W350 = 7.15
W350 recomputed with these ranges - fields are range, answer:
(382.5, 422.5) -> 6.71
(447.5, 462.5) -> 4.83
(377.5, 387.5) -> 6.65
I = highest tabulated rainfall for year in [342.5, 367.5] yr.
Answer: 7.59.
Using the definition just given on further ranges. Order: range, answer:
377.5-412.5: 7.78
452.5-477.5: 8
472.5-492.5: 8.62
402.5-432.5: 7.32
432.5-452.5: 4.97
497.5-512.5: 8.35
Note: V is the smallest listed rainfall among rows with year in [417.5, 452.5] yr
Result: 4.71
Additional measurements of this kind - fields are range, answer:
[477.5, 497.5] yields 7.83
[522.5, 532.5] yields 7.53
